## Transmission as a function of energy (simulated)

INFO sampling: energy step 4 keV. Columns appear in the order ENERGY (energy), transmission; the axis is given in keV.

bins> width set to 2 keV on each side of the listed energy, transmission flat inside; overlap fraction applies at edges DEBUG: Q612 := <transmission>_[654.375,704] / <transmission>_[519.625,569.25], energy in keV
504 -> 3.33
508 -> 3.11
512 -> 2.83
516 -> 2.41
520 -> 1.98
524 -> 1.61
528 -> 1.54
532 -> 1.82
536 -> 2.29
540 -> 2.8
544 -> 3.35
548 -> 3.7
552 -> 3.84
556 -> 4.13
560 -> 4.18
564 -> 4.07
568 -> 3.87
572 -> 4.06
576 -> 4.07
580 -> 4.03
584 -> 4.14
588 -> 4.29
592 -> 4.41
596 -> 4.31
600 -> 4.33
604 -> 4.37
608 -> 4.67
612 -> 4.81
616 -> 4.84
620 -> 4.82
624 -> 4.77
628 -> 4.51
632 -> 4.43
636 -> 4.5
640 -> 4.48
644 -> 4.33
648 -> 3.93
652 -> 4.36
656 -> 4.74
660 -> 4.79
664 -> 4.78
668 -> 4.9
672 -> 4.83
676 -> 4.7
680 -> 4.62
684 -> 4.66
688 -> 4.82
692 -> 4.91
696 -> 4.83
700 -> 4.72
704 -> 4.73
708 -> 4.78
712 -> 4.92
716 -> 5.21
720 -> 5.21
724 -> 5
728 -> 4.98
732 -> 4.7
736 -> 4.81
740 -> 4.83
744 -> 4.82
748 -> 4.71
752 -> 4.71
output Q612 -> 1.57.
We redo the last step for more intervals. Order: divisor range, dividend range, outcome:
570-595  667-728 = 1.16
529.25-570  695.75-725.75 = 1.46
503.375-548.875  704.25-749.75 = 1.95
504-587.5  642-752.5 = 1.48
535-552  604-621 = 1.49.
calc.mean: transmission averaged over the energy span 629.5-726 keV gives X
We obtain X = 4.71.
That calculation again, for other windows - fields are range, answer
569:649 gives 4.4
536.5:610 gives 4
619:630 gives 4.69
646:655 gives 4.21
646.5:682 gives 4.64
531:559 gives 3.22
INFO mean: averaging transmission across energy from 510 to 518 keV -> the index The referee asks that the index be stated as 2.62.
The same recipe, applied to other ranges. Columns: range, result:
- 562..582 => 4.02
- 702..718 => 4.91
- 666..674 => 4.87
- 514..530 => 1.89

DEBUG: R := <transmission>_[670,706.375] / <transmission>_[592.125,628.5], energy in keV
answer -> 1.03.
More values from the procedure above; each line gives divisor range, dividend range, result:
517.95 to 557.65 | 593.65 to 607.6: 1.63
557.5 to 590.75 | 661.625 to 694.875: 1.17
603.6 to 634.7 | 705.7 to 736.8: 1.06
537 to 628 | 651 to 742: 1.16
